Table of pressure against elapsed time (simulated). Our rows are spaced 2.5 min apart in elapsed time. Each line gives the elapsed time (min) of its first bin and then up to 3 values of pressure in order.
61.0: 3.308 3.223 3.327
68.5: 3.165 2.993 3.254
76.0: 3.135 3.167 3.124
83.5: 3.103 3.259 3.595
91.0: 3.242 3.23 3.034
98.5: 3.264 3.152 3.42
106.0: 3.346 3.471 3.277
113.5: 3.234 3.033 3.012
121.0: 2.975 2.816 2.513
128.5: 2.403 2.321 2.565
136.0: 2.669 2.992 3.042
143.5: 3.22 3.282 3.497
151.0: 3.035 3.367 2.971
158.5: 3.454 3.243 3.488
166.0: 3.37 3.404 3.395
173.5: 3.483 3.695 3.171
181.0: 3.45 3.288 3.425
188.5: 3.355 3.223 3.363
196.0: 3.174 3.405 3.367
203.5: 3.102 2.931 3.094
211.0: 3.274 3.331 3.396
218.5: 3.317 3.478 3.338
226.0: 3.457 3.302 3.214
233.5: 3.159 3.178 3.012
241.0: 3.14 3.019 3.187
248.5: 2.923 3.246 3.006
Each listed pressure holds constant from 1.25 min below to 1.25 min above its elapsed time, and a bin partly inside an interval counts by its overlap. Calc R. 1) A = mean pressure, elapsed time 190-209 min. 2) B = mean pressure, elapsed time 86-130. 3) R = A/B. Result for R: 1.0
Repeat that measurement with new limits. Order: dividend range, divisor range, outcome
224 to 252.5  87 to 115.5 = 0.96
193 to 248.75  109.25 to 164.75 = 1.07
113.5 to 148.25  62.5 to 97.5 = 0.90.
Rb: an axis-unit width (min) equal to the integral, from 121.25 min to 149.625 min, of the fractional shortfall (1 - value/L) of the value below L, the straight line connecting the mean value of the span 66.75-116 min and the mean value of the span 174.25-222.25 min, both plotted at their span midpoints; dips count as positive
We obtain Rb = 3.6 min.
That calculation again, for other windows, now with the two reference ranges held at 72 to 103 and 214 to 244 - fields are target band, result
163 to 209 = -1.1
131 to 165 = 1.3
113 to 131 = 2.4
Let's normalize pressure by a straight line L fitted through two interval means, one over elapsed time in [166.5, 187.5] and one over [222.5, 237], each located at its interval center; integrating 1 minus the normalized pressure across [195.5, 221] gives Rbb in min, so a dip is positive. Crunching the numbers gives 0.6 min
